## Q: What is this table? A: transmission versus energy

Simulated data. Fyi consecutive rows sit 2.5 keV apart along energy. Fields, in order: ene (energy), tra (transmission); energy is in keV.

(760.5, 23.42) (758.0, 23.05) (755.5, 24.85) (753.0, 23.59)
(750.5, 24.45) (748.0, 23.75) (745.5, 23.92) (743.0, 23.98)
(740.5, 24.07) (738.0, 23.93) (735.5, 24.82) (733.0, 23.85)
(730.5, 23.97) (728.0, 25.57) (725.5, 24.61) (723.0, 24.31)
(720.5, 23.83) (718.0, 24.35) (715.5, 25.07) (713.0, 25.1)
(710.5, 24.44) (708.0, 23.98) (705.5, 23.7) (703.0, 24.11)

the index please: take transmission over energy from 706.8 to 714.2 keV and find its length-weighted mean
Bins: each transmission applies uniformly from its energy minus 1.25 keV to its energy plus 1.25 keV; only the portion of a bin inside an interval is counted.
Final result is 24.5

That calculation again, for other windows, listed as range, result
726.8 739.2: 24.4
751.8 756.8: 24.2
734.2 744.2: 24.2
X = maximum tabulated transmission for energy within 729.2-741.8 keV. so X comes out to 24.82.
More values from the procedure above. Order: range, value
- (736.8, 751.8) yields 24.45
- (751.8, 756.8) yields 24.85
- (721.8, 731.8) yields 25.57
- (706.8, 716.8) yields 25.1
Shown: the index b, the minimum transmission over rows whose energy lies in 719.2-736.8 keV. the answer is 23.83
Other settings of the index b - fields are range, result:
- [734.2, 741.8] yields 23.93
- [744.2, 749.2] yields 23.75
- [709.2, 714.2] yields 24.44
